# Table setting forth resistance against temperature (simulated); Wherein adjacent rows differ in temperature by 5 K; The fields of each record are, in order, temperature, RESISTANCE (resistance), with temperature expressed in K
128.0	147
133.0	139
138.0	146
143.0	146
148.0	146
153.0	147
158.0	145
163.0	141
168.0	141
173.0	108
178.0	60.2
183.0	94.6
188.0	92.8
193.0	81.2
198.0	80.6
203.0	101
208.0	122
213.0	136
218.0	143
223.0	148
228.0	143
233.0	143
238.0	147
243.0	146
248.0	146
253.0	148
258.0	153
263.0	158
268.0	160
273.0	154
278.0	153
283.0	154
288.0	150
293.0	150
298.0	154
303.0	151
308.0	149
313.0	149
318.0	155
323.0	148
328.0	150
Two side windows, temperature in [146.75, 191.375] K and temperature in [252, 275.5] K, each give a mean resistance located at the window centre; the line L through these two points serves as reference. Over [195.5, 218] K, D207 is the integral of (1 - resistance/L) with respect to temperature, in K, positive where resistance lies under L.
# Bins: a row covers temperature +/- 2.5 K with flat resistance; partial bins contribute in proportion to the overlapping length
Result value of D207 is 3.3 K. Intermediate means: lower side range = 118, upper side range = 155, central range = 114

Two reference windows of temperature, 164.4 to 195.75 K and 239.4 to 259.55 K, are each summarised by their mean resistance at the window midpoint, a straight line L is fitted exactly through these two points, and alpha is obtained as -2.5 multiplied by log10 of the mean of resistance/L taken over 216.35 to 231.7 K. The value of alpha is -0.12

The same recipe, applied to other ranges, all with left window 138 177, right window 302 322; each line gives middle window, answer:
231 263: -0.02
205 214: 0.12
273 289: -0.04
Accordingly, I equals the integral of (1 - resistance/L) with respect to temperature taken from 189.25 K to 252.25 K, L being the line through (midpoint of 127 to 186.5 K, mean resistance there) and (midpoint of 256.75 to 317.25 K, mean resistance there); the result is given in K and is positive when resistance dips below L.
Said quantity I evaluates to 6.0 K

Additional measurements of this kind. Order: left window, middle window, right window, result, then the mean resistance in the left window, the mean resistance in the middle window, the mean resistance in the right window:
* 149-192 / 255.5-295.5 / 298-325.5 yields -3.5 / 116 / 154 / 151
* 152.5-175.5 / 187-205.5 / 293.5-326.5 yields 6.7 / 135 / 88.6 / 151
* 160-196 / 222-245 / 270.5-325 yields -3.6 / 103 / 145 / 152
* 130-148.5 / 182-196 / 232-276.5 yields 5.6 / 144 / 88.7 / 151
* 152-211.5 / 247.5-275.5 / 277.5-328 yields -3.5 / 109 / 154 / 151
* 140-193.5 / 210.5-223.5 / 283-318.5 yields -1.0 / 120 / 141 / 151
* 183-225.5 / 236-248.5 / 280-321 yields -1.8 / 112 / 146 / 151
